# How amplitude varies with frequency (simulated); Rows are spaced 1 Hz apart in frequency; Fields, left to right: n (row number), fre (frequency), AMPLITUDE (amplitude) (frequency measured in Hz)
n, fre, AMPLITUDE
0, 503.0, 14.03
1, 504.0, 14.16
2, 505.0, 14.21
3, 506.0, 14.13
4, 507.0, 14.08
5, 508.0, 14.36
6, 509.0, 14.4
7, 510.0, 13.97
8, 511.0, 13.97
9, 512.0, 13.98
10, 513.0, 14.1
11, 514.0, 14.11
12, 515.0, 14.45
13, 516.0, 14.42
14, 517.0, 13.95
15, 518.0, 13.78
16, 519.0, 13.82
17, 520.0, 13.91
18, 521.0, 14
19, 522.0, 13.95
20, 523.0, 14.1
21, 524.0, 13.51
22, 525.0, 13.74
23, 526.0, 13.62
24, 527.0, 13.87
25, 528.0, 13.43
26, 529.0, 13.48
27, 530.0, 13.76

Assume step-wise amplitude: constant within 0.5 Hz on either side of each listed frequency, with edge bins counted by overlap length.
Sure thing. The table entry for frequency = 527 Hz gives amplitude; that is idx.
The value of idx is 13.87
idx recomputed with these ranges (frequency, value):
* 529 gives 13.48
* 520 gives 13.91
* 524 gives 13.51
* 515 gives 14.45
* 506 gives 14.13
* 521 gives 14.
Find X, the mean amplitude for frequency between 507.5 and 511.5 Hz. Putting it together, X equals 14.2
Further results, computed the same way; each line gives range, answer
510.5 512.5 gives 14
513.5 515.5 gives 14.3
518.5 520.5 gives 13.9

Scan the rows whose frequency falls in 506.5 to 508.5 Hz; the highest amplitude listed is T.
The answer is 14.36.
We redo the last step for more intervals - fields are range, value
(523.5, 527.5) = 13.87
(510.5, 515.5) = 14.45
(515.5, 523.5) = 14.42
